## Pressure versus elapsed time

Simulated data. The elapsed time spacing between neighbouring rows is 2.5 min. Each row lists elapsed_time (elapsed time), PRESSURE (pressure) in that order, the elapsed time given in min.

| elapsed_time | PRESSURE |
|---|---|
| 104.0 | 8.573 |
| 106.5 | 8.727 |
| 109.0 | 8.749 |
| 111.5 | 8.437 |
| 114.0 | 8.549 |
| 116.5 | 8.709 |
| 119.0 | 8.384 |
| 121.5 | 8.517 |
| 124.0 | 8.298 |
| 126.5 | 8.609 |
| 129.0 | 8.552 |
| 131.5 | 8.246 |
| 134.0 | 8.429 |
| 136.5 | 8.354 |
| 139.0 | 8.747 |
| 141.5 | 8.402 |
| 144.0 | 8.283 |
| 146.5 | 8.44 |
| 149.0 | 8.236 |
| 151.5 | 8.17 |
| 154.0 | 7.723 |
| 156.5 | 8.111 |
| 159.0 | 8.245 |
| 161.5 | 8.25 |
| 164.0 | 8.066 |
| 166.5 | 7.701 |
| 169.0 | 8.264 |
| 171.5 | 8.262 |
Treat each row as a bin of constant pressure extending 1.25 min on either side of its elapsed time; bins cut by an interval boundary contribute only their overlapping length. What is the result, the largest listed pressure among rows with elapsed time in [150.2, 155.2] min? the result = 8.17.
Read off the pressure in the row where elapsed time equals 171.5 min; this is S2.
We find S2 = 8.262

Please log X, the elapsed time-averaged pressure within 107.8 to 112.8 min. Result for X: 8.59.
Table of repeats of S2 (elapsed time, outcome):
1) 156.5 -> 8.111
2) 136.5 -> 8.354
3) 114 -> 8.549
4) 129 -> 8.552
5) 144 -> 8.283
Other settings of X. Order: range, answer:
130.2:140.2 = 8.44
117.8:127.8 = 8.45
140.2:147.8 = 8.38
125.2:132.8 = 8.47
